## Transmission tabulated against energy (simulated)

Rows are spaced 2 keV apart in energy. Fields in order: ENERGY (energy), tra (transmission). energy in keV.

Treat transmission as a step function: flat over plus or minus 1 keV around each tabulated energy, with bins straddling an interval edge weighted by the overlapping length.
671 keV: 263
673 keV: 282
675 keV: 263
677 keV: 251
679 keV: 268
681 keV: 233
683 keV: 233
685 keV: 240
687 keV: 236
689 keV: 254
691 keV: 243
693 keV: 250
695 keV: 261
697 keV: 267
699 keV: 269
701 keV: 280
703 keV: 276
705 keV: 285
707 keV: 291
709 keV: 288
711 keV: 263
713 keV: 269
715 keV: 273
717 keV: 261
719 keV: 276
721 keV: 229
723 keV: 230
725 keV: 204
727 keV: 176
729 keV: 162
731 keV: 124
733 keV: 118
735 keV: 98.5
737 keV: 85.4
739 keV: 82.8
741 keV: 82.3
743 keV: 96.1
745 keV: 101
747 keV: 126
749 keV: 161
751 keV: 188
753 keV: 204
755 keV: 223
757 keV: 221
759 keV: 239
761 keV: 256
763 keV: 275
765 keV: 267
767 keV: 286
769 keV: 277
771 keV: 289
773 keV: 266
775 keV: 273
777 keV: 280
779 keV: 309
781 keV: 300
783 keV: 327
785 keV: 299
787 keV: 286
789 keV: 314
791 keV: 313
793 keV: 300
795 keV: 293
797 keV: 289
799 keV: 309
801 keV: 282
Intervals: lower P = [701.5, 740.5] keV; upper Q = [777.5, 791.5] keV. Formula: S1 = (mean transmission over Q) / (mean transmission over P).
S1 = 1.5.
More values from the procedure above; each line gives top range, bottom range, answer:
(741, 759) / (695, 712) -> 0.60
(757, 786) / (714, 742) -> 1.63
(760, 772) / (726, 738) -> 2.16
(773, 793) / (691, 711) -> 1.10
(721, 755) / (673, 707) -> 0.56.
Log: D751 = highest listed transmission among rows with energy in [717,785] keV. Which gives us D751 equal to 327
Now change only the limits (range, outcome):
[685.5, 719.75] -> 291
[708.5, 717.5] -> 288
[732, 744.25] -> 118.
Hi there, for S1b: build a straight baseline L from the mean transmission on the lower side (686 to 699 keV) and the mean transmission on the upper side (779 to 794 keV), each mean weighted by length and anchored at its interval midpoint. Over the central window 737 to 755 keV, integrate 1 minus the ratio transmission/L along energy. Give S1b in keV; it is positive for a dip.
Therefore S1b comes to 9.59 keV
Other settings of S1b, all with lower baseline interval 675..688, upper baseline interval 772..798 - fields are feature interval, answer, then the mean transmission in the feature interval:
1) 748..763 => 3.44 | 217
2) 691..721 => -1.47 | 270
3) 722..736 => 5.69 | 159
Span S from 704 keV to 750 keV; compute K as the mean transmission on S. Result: 186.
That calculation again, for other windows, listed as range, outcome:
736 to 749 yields 101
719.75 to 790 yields 213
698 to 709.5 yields 281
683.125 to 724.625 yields 261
